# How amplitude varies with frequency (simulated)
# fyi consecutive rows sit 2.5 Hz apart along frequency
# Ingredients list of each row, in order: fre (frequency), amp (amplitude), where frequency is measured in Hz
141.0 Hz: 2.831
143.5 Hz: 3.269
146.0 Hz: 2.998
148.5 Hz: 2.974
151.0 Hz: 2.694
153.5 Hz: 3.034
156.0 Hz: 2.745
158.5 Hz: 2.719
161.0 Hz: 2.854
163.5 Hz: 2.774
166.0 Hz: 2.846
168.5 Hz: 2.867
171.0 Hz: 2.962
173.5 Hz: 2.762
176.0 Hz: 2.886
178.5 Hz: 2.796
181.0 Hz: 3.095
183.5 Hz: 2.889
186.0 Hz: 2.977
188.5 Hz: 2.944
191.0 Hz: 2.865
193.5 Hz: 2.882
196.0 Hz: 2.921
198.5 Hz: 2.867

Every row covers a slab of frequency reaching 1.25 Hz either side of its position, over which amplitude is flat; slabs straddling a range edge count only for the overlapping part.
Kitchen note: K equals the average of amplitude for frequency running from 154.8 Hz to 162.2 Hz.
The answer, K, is 2.77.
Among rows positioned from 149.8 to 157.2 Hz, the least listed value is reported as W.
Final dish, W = 2.694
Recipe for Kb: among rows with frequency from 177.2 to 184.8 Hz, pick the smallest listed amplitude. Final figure 2.796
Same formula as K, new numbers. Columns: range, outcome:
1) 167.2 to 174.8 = 2.86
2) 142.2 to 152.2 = 2.98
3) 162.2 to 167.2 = 2.81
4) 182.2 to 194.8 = 2.91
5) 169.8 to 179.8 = 2.85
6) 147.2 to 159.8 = 2.83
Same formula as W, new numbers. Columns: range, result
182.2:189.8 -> 2.889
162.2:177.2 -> 2.762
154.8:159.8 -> 2.719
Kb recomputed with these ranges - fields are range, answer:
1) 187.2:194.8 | 2.865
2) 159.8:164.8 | 2.774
